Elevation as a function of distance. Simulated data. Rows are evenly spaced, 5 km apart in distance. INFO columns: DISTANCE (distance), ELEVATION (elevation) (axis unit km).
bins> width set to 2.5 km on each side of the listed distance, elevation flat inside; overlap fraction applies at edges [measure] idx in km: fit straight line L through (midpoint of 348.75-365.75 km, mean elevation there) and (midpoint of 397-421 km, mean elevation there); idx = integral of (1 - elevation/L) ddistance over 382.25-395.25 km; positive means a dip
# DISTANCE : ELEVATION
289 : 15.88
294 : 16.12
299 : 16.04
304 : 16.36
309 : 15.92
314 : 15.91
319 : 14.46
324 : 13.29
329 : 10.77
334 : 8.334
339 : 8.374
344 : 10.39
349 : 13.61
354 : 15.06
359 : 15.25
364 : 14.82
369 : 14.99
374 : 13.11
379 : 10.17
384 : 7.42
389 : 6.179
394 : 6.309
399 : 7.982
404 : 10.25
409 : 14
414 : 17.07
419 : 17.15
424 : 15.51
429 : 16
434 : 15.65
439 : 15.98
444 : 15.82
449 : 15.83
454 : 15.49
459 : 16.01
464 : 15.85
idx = 6.8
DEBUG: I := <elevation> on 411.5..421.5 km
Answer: 17.1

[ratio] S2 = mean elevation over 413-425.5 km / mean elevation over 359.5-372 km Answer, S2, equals 1.12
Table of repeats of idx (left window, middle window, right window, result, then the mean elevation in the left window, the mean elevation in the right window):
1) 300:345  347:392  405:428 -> 6.0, 12.8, 15.6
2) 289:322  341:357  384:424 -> 0.9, 15.8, 11.3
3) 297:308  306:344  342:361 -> 6.9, 16.2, 13.6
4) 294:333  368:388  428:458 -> 5.8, 14.5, 15.8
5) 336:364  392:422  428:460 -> 4.9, 12.7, 15.8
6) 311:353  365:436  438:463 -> 9.9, 12.1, 15.8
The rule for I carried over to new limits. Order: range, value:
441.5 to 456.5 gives 15.7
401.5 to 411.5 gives 12.1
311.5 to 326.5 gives 14.6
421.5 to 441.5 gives 15.8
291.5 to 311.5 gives 16.1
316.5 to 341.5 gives 11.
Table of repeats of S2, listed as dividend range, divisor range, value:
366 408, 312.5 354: 0.82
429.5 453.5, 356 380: 1.14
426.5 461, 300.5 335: 1.14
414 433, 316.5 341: 1.47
